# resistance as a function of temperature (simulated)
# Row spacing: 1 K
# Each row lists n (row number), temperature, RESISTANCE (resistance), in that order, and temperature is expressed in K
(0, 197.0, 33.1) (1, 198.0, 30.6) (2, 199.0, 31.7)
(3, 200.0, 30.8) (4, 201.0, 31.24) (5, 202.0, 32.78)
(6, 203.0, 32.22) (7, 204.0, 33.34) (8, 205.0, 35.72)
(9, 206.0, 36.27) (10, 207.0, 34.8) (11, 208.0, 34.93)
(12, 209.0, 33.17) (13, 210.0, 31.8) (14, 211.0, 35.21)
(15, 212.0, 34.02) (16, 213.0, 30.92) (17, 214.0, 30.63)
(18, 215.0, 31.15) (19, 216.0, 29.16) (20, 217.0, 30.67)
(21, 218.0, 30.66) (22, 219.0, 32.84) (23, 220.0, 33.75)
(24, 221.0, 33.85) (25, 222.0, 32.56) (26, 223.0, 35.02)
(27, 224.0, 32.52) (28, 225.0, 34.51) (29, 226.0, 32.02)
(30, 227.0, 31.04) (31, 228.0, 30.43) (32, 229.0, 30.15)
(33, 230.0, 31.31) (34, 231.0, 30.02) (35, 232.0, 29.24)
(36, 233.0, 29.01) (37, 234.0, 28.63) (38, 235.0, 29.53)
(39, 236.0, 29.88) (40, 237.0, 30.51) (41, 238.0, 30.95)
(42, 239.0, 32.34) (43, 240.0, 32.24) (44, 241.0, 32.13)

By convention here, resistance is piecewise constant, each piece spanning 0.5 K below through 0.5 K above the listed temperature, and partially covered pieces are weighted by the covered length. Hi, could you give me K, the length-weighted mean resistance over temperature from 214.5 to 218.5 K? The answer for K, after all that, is 30.4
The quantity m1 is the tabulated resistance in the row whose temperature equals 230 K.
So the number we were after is 31.31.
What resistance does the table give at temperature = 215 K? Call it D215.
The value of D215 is 31.15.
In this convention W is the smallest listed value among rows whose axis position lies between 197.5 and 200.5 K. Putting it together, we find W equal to 30.6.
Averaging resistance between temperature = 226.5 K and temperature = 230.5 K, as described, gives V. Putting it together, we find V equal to 30.7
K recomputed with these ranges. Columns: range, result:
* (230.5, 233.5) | 29.4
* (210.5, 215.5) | 32.4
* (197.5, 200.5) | 31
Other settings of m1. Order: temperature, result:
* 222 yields 32.56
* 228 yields 30.43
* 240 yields 32.24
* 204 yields 33.34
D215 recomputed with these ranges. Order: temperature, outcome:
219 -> 32.84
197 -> 33.1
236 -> 29.88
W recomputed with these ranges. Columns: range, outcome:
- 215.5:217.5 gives 29.16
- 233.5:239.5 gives 28.63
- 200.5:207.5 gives 31.24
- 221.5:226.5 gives 32.02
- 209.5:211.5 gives 31.8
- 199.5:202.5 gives 30.8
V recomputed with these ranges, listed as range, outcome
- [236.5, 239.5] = 31.3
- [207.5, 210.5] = 33.3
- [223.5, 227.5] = 32.5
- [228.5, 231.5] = 30.5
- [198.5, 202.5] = 31.6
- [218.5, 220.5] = 33.3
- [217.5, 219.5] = 31.8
